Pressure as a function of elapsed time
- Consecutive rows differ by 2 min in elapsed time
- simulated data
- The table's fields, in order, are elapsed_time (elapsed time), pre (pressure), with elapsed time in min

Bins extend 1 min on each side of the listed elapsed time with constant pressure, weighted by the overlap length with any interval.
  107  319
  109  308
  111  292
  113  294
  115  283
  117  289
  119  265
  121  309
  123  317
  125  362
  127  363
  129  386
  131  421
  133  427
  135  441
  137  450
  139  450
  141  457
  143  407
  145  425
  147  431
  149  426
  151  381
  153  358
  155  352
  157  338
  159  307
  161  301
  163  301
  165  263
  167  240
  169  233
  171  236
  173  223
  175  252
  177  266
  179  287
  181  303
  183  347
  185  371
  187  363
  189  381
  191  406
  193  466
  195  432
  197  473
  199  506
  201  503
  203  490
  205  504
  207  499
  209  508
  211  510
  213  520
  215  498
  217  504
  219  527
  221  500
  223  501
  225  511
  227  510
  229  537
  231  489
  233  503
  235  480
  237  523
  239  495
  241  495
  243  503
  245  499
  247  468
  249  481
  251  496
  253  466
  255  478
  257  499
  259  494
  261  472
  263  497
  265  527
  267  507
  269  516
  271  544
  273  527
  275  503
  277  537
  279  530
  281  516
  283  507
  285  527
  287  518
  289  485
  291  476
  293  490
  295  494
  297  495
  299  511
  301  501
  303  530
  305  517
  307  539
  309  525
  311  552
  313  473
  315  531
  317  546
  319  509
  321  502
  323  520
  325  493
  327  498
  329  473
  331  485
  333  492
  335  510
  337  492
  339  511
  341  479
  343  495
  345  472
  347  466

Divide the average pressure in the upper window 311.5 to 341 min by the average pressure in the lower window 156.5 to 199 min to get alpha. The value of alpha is 1.5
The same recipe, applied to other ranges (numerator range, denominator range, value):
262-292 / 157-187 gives 1.80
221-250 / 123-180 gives 1.43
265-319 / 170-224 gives 1.22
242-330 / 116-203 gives 1.40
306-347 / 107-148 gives 1.37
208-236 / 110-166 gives 1.41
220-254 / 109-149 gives 1.34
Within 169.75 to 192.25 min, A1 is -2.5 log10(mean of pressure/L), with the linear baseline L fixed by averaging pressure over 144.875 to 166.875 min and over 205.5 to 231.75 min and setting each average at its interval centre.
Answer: 0.302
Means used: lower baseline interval 346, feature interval 313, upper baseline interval 509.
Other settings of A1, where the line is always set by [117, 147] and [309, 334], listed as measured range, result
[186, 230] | -0.11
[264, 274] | -0.11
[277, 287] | -0.08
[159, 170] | 0.45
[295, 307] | -0.04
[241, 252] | -0.07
